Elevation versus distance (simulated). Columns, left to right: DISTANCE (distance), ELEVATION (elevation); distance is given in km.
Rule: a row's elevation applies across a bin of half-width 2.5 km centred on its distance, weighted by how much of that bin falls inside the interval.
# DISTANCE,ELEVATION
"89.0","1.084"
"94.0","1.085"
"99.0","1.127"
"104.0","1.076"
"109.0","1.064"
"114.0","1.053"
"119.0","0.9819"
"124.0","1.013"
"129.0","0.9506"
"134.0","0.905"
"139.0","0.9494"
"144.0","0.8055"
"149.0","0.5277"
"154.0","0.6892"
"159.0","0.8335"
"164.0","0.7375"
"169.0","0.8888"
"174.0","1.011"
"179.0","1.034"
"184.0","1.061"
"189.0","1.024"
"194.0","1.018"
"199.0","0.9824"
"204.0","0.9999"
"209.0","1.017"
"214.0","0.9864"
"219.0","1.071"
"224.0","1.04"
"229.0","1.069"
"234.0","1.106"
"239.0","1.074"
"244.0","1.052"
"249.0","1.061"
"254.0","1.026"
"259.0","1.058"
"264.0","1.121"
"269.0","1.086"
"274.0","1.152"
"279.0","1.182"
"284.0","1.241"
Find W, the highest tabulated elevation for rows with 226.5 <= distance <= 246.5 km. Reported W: 1.106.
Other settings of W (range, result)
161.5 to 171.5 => 0.8888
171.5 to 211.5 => 1.061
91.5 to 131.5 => 1.127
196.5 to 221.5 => 1.071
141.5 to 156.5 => 0.8055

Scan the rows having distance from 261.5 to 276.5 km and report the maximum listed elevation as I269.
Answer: 1.152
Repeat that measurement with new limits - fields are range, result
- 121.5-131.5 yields 1.013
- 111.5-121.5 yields 1.053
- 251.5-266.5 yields 1.121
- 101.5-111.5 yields 1.076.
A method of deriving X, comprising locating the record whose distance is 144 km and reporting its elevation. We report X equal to 0.8055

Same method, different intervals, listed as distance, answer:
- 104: 1.076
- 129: 0.9506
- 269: 1.086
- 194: 1.018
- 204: 0.9999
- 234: 1.106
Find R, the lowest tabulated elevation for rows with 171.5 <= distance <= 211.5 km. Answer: 0.9824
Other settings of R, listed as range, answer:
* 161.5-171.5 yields 0.7375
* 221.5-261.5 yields 1.026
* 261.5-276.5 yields 1.086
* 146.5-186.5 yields 0.5277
